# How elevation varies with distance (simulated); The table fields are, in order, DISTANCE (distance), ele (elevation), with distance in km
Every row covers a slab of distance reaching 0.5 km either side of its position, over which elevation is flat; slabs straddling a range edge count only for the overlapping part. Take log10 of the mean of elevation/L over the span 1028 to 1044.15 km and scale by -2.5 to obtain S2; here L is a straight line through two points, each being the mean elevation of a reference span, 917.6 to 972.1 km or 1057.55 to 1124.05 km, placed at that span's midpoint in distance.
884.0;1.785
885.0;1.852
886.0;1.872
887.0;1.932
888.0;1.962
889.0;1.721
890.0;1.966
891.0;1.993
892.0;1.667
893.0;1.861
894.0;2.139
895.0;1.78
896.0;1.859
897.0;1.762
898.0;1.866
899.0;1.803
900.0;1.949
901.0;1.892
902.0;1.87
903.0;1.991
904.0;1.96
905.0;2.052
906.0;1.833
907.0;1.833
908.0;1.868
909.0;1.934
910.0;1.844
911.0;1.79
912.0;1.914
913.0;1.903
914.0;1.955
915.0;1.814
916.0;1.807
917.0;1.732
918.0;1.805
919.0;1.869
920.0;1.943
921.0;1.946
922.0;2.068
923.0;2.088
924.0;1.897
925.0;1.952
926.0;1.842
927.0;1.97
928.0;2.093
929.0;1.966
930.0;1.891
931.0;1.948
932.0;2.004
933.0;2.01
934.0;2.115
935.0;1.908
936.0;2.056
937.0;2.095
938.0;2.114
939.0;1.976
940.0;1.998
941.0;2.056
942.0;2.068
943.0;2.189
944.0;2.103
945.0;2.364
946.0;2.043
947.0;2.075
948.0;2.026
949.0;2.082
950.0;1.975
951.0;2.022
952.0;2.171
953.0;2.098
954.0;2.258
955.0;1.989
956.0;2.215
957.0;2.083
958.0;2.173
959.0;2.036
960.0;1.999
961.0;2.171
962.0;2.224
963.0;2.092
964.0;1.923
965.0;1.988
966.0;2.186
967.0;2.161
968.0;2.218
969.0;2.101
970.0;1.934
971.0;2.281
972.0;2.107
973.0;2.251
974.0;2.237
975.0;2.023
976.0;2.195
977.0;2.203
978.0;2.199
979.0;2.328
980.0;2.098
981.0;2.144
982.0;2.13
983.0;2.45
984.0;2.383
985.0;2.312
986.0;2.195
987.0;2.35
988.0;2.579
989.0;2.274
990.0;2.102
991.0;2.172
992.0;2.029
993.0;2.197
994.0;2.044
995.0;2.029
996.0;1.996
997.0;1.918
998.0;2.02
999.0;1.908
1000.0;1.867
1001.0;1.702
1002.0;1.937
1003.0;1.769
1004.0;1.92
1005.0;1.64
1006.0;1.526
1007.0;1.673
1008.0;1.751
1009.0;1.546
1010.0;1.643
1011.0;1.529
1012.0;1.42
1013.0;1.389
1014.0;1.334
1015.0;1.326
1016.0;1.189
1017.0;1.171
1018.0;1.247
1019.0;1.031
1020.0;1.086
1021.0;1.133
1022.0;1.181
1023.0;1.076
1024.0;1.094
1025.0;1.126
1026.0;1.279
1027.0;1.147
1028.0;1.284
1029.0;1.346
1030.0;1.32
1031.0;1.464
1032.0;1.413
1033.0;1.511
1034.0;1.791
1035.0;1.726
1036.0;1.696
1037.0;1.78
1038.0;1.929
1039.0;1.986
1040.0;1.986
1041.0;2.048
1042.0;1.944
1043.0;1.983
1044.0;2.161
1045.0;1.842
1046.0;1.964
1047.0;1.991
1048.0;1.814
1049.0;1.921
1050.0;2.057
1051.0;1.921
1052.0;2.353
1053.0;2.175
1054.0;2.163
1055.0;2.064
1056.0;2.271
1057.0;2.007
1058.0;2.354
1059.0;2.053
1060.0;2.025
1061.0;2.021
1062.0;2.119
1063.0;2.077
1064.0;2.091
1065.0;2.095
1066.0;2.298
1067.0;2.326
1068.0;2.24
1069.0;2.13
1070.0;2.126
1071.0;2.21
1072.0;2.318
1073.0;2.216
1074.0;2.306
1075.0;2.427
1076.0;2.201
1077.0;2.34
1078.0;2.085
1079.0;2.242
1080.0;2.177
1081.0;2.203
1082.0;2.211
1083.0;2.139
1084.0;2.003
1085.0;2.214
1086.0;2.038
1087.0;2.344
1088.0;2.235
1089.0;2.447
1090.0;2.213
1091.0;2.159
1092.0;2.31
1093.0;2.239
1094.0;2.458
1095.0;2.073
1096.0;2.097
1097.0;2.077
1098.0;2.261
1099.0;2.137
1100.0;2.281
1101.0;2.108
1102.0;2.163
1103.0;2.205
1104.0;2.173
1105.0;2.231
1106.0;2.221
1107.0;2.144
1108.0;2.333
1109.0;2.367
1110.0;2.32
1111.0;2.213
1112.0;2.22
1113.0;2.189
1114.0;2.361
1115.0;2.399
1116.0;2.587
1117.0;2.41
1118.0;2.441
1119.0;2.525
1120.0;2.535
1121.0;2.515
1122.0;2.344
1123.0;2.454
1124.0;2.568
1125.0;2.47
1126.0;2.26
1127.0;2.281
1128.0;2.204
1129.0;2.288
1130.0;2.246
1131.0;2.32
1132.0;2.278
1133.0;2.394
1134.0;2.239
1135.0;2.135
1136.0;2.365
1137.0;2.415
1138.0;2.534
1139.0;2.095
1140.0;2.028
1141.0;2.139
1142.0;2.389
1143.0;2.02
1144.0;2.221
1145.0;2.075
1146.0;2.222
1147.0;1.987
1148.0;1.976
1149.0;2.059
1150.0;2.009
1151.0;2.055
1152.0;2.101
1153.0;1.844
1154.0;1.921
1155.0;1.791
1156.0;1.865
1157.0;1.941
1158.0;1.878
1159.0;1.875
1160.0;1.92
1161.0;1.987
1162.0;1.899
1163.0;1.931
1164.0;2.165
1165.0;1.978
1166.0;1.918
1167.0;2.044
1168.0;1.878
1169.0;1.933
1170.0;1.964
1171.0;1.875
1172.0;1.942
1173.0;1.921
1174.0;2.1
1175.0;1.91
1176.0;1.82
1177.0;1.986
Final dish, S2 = 0.247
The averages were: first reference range 2.05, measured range 1.73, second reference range 2.25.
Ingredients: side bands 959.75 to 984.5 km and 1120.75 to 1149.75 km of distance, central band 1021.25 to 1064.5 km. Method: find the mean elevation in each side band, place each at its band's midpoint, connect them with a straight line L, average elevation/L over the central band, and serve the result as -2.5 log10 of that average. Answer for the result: 0.22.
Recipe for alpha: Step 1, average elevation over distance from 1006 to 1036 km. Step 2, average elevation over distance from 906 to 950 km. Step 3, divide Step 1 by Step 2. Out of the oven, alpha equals 0.69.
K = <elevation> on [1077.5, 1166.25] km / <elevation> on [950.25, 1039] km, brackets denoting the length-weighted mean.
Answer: 1.19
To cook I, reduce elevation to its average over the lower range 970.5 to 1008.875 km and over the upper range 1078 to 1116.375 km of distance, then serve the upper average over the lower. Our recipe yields 1.1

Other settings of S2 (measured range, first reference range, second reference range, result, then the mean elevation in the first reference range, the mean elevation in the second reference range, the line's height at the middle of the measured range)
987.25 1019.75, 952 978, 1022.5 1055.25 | 0.110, 2.13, 1.74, 1.92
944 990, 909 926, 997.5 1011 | -0.191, 1.9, 1.75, 1.81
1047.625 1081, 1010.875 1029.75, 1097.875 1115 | -0.236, 1.23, 2.24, 1.74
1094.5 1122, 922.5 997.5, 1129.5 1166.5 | -0.095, 2.11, 2.09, 2.09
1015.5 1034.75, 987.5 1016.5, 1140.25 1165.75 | 0.408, 1.81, 2.01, 1.84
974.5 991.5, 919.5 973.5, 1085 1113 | -0.070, 2.07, 2.22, 2.1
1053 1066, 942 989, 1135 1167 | -0.008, 2.16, 2.05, 2.11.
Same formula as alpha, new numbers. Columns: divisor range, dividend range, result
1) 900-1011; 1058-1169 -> 1.08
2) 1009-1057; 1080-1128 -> 1.40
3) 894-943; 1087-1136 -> 1.19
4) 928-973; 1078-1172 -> 1.05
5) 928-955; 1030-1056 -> 0.92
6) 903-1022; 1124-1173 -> 1.07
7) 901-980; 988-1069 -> 0.88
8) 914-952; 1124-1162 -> 1.07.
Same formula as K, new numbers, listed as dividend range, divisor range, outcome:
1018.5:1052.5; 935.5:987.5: 0.76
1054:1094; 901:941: 1.13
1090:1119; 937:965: 1.08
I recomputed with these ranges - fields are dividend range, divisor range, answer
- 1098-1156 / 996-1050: 1.40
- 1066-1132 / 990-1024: 1.40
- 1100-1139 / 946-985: 1.09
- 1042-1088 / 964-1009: 1.03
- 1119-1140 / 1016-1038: 1.75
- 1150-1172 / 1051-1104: 0.89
